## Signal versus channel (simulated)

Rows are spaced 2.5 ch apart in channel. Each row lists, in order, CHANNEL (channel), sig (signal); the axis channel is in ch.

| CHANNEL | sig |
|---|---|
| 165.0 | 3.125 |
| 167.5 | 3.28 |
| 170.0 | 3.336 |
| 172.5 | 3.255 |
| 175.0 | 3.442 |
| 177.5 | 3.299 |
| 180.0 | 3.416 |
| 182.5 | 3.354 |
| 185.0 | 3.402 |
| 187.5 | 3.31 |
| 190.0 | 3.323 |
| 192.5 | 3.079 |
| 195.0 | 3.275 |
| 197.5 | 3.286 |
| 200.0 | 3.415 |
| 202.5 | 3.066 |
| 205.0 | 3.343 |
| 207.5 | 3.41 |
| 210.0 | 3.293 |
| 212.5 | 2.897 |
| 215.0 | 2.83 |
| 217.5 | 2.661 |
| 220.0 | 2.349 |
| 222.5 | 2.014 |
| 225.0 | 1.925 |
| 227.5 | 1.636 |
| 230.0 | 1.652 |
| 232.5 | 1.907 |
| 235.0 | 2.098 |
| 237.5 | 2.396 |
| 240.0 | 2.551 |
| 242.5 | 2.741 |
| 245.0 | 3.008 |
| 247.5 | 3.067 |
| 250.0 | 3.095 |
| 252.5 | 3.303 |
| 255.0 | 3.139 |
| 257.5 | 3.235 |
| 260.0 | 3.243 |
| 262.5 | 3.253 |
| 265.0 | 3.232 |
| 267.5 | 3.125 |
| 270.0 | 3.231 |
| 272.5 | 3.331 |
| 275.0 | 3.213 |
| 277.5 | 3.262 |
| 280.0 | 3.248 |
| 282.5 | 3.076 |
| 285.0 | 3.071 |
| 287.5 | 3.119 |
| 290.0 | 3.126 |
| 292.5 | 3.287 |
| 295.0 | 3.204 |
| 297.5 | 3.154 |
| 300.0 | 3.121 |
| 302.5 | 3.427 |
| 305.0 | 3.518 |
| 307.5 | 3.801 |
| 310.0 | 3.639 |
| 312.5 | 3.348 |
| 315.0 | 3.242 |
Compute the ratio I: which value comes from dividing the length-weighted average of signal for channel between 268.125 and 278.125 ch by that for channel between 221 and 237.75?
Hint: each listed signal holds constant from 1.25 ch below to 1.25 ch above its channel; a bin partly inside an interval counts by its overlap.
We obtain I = 1.7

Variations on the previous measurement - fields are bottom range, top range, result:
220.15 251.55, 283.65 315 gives 1.41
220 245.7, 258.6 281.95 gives 1.48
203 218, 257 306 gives 1.04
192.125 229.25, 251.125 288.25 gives 1.14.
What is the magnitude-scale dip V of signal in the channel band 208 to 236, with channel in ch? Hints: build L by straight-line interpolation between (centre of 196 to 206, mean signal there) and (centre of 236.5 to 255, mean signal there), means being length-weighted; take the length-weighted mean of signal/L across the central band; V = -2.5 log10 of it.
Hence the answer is 0.32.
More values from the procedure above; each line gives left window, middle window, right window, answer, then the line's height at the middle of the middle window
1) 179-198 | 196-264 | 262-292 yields 0.17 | 3.25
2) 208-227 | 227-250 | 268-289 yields 0.16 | 2.78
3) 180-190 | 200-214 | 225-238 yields -0.20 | 2.67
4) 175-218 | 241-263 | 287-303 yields 0.04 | 3.21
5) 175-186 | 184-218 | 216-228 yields -0.16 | 2.78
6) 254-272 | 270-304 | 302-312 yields 0.07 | 3.42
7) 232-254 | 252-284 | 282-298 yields -0.10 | 2.95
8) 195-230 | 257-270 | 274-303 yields -0.06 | 3.04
